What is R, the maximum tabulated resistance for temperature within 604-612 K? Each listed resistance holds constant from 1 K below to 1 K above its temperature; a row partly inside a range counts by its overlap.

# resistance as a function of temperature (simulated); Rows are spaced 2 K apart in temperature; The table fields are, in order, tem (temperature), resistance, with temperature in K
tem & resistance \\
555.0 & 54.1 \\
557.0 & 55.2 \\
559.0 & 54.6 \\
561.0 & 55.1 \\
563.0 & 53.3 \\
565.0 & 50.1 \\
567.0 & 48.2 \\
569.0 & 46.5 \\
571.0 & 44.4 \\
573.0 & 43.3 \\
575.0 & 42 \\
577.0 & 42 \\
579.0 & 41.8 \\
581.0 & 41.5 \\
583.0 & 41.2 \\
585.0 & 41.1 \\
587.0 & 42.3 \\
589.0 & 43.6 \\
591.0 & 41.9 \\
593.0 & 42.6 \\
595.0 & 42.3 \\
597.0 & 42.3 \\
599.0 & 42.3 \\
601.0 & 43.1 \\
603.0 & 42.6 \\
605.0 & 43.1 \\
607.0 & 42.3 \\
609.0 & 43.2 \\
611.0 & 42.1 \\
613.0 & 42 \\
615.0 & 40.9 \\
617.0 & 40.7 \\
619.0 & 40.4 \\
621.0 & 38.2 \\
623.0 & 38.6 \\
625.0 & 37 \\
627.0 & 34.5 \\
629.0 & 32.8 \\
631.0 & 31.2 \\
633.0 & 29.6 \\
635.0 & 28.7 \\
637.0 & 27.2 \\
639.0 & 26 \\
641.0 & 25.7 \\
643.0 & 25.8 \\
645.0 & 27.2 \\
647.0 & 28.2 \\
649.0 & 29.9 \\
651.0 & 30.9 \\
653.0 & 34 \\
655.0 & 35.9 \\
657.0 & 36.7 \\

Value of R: 43.2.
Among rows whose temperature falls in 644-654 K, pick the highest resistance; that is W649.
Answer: 34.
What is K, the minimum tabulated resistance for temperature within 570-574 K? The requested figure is 43.3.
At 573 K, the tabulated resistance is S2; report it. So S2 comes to 43.3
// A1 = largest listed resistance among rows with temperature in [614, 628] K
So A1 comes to 40.9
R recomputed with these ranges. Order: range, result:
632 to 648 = 29.6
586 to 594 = 43.6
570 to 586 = 44.4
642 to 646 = 27.2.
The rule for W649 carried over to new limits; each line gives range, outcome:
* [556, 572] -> 55.2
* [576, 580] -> 42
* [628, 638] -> 32.8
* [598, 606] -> 43.1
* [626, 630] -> 34.5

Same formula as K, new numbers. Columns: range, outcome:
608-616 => 40.9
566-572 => 44.4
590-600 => 41.9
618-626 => 37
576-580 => 41.8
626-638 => 27.2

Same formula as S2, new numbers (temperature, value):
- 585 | 41.1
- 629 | 32.8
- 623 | 38.6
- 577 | 42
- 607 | 42.3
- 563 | 53.3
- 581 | 41.5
